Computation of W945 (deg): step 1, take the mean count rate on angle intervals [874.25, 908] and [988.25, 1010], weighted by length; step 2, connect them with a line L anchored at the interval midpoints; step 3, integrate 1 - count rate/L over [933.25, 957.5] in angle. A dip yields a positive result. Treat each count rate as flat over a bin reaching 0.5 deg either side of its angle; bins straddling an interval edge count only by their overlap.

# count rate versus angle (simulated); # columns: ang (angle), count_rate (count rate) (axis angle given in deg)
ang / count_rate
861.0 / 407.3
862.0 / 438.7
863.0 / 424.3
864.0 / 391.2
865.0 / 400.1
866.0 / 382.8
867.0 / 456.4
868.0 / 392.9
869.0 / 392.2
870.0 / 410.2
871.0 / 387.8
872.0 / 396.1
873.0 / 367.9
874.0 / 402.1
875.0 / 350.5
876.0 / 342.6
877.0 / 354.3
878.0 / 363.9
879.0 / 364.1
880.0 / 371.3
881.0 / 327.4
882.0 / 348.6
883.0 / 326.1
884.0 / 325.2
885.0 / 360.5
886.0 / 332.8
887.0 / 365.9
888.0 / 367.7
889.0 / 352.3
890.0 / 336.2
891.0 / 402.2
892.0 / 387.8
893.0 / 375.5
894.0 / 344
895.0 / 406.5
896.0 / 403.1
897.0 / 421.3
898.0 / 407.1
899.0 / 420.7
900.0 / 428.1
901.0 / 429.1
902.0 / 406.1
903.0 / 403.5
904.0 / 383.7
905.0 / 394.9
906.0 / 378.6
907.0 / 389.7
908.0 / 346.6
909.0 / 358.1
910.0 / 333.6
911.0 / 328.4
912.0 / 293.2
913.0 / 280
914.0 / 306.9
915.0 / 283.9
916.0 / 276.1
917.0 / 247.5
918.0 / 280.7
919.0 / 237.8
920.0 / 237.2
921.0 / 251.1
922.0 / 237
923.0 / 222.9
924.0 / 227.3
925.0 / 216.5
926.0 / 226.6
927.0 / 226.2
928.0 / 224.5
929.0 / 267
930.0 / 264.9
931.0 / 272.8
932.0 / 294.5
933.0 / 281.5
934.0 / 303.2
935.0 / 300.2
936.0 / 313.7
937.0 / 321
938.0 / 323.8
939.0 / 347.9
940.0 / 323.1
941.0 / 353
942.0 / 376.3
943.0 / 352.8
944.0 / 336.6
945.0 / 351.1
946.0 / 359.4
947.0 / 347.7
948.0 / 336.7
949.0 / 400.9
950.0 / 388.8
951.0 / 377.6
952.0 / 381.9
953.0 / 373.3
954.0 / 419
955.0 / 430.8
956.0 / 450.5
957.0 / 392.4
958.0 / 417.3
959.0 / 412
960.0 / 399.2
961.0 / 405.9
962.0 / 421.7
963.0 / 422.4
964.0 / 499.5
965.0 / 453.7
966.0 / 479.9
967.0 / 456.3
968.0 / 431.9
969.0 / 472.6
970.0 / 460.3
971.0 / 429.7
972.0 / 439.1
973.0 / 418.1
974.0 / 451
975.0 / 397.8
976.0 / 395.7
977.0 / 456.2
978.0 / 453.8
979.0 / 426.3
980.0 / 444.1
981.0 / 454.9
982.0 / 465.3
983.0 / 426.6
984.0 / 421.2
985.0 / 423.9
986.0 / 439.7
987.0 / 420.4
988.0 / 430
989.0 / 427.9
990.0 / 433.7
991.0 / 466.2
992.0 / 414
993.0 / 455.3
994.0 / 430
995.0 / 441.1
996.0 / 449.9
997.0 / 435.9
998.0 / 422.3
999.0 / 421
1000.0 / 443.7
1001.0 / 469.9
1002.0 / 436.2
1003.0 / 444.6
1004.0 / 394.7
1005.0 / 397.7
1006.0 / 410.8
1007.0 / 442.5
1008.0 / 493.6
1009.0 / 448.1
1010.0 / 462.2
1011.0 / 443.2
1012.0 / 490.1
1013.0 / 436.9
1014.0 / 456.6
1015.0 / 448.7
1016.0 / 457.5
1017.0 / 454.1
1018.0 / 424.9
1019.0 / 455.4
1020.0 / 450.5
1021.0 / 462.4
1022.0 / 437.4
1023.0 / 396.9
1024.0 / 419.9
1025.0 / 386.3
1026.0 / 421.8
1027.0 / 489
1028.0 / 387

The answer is 2.8 deg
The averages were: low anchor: 375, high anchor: 438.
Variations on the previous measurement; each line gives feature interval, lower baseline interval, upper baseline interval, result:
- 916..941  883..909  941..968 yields 7.8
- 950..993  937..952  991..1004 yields -3.7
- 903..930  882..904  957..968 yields 7.4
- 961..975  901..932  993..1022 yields -2.4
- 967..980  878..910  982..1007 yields -0.5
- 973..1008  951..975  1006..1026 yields 0.2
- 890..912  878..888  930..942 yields -3.1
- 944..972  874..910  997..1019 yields 0.0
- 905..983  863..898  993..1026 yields 9.9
